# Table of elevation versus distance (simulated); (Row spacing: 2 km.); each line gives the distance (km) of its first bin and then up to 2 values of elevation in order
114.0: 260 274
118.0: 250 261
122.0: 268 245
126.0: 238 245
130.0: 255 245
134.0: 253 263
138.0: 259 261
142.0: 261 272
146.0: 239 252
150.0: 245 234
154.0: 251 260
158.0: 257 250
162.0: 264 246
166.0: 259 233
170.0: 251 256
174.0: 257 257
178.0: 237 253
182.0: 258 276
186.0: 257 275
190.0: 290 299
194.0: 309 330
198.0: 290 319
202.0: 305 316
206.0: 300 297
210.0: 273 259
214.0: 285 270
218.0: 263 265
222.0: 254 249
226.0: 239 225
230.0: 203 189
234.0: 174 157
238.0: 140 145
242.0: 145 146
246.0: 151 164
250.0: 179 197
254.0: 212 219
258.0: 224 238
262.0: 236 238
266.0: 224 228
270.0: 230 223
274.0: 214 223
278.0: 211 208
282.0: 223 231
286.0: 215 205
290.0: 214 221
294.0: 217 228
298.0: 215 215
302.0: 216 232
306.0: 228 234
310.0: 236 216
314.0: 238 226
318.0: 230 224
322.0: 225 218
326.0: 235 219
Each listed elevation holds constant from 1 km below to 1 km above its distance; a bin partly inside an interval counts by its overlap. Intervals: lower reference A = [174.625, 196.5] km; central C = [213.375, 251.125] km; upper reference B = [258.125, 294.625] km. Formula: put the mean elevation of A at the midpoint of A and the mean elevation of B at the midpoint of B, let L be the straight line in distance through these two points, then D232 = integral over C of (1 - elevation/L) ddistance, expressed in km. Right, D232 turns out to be 7.2 km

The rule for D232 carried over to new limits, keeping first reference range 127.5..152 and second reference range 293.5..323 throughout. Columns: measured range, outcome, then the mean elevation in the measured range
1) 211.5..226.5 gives -1.30 km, 261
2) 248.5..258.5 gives 1.34 km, 203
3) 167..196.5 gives -2.60 km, 268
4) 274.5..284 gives 0.52 km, 218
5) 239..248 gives 3.34 km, 149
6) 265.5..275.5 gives 0.35 km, 224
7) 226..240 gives 3.25 km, 183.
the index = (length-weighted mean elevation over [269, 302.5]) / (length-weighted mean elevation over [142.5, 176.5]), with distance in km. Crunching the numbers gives 0.9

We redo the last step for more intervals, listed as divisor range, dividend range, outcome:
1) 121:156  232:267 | 0.74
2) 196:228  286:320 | 0.80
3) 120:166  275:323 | 0.88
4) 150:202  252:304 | 0.83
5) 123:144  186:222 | 1.14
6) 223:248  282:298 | 1.22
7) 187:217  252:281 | 0.76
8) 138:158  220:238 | 0.83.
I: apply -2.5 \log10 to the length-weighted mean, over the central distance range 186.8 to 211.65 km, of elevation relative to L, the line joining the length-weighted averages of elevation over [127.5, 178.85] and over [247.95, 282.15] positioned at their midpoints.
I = -0.25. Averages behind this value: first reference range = 253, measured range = 299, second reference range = 217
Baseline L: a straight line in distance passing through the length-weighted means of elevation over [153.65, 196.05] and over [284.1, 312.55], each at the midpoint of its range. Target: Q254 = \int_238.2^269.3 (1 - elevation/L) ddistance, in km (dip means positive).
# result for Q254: 5.4 km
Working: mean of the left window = 264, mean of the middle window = 195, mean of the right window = 221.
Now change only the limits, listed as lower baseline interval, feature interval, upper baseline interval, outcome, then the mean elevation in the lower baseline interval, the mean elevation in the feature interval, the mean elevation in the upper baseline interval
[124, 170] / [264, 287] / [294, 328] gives 0.95 km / 252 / 222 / 226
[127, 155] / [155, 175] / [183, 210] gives 1.33 km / 252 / 253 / 296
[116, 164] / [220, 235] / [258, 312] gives 0.85 km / 254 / 222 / 223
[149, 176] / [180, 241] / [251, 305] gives -4.55 km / 251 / 257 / 221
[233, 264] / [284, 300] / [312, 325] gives -0.56 km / 184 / 217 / 226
